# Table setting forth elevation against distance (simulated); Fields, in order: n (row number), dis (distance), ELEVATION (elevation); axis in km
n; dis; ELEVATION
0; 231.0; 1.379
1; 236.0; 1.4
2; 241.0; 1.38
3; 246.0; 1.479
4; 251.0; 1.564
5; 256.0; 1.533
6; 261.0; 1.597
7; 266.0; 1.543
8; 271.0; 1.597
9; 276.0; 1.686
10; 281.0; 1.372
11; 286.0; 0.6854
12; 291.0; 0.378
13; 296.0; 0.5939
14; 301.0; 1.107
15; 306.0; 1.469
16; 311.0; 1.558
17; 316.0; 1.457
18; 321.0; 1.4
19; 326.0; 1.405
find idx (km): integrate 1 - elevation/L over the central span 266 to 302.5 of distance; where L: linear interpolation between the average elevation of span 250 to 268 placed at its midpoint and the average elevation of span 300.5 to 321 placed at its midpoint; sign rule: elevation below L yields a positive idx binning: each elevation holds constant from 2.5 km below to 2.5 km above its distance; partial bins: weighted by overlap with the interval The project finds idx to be 10.0 km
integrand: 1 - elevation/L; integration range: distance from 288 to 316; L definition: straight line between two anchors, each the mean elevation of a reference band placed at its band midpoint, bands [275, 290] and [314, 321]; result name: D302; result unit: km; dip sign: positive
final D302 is 5.7 km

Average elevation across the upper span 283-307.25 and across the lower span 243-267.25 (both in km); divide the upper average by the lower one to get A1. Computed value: 0.54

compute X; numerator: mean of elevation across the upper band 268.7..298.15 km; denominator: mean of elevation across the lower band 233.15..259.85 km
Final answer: 0.7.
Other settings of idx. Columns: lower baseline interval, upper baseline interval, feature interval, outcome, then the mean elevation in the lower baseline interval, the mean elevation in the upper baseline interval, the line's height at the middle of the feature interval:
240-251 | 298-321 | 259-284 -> -1.9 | 1.47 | 1.38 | 1.43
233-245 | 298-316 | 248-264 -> -1.9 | 1.4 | 1.37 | 1.39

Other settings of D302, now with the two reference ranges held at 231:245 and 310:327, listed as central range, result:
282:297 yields 8.39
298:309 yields 1.31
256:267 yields -1.19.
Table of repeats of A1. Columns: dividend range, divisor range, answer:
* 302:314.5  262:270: 0.93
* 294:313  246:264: 0.77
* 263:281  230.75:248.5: 1.11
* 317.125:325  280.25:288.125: 1.46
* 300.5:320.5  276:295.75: 1.59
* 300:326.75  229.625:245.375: 1.01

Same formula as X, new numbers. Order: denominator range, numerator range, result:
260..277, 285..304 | 0.45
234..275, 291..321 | 0.78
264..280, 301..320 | 0.90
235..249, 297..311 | 0.88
